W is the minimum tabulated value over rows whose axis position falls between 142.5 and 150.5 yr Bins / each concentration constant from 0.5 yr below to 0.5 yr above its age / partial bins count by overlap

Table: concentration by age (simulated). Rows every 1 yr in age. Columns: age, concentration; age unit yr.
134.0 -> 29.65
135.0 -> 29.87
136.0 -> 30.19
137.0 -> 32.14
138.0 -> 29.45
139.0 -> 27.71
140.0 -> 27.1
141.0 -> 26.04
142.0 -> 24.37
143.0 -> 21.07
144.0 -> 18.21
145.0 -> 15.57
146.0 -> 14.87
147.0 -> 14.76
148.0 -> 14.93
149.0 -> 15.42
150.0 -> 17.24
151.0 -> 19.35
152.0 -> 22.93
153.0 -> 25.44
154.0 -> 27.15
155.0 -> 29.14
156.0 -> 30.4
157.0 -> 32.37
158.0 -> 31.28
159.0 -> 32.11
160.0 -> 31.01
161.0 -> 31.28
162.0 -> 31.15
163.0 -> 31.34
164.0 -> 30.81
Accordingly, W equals 14.76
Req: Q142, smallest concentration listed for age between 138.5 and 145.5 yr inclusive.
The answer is 15.57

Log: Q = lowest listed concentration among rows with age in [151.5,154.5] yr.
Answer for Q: 22.93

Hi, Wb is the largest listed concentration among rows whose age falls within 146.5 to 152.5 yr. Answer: 22.93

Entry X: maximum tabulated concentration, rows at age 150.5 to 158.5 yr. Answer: 32.37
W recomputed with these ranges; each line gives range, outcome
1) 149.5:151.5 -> 17.24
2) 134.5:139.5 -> 27.71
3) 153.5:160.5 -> 27.15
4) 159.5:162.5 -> 31.01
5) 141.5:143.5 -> 21.07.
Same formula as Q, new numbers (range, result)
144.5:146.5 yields 14.87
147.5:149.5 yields 14.93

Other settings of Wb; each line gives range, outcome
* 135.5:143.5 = 32.14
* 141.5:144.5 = 24.37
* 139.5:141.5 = 27.1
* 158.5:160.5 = 32.11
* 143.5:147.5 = 18.21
